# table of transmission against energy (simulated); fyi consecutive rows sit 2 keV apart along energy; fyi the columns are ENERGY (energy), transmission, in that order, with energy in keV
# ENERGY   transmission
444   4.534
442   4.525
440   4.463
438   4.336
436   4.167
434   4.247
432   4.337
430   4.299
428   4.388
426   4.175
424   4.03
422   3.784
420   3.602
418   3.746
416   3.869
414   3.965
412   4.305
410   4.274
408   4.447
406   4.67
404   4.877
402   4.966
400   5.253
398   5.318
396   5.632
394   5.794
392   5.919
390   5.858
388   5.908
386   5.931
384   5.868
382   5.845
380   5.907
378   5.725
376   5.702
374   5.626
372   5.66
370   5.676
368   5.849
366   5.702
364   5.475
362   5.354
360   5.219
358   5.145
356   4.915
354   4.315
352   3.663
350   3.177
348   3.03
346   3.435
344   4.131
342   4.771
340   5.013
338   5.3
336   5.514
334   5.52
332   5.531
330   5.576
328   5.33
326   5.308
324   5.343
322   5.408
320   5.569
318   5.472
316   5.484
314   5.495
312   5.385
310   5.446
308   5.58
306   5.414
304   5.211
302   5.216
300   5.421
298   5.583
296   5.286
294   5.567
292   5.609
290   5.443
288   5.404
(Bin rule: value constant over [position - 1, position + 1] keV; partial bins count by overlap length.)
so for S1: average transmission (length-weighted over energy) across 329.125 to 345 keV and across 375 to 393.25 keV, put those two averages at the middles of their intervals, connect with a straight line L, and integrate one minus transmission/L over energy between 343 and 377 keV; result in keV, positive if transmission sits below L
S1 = 4.3 keV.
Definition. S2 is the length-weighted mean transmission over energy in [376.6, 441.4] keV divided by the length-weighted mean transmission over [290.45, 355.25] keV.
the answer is 0.9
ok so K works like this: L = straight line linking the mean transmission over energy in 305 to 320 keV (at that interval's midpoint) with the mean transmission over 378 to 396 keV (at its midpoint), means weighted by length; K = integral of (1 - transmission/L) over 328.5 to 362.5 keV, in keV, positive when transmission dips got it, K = 5.8 keV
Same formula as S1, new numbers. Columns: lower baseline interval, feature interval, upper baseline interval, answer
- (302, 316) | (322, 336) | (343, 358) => -2.3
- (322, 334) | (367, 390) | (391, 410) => -2.4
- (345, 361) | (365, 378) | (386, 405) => -2.7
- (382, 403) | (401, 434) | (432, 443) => 4.6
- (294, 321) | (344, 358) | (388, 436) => 3.3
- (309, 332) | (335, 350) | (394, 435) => 2.4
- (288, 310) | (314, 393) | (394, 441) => -4.5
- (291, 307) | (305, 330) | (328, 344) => -0.5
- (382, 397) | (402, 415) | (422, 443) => 1.7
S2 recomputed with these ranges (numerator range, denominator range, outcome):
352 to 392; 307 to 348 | 1.07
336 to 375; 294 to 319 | 0.89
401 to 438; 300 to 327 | 0.78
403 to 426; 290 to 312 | 0.76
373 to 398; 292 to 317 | 1.07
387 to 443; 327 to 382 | 0.91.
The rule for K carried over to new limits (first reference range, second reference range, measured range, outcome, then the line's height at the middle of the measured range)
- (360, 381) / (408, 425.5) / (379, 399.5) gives -3.4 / 4.97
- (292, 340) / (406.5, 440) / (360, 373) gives -2.1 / 4.82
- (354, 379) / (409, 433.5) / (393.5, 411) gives -1.7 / 4.55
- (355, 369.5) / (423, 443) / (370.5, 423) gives -2.4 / 4.86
